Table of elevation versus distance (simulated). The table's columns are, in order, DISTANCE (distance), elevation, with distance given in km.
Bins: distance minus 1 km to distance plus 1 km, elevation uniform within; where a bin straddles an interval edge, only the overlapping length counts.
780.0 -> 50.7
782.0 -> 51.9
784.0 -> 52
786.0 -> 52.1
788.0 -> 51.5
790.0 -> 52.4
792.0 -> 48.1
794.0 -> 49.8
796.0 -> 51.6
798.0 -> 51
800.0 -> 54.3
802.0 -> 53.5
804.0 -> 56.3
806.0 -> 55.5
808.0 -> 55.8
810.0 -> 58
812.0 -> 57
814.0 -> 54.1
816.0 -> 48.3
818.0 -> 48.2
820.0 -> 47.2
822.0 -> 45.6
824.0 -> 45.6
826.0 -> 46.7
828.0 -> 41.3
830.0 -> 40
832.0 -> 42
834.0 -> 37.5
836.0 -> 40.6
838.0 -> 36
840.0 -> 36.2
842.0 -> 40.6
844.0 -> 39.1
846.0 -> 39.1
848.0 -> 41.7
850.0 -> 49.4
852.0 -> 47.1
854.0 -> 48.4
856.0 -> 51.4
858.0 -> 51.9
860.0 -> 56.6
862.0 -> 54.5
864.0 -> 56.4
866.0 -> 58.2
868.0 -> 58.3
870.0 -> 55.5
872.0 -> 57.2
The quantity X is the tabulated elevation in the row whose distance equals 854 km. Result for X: 48.4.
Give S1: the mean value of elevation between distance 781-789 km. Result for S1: 51.9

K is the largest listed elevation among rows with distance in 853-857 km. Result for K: 51.4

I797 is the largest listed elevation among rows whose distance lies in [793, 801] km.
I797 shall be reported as 54.3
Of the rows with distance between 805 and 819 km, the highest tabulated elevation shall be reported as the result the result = 58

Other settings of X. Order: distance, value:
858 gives 51.9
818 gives 48.2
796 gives 51.6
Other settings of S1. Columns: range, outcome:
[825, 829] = 44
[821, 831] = 43.8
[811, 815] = 55.5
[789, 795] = 50.1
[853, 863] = 52.6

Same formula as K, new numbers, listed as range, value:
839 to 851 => 49.4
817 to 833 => 48.2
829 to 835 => 42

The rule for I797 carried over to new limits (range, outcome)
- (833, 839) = 40.6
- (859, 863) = 56.6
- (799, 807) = 56.3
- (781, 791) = 52.4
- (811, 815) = 57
